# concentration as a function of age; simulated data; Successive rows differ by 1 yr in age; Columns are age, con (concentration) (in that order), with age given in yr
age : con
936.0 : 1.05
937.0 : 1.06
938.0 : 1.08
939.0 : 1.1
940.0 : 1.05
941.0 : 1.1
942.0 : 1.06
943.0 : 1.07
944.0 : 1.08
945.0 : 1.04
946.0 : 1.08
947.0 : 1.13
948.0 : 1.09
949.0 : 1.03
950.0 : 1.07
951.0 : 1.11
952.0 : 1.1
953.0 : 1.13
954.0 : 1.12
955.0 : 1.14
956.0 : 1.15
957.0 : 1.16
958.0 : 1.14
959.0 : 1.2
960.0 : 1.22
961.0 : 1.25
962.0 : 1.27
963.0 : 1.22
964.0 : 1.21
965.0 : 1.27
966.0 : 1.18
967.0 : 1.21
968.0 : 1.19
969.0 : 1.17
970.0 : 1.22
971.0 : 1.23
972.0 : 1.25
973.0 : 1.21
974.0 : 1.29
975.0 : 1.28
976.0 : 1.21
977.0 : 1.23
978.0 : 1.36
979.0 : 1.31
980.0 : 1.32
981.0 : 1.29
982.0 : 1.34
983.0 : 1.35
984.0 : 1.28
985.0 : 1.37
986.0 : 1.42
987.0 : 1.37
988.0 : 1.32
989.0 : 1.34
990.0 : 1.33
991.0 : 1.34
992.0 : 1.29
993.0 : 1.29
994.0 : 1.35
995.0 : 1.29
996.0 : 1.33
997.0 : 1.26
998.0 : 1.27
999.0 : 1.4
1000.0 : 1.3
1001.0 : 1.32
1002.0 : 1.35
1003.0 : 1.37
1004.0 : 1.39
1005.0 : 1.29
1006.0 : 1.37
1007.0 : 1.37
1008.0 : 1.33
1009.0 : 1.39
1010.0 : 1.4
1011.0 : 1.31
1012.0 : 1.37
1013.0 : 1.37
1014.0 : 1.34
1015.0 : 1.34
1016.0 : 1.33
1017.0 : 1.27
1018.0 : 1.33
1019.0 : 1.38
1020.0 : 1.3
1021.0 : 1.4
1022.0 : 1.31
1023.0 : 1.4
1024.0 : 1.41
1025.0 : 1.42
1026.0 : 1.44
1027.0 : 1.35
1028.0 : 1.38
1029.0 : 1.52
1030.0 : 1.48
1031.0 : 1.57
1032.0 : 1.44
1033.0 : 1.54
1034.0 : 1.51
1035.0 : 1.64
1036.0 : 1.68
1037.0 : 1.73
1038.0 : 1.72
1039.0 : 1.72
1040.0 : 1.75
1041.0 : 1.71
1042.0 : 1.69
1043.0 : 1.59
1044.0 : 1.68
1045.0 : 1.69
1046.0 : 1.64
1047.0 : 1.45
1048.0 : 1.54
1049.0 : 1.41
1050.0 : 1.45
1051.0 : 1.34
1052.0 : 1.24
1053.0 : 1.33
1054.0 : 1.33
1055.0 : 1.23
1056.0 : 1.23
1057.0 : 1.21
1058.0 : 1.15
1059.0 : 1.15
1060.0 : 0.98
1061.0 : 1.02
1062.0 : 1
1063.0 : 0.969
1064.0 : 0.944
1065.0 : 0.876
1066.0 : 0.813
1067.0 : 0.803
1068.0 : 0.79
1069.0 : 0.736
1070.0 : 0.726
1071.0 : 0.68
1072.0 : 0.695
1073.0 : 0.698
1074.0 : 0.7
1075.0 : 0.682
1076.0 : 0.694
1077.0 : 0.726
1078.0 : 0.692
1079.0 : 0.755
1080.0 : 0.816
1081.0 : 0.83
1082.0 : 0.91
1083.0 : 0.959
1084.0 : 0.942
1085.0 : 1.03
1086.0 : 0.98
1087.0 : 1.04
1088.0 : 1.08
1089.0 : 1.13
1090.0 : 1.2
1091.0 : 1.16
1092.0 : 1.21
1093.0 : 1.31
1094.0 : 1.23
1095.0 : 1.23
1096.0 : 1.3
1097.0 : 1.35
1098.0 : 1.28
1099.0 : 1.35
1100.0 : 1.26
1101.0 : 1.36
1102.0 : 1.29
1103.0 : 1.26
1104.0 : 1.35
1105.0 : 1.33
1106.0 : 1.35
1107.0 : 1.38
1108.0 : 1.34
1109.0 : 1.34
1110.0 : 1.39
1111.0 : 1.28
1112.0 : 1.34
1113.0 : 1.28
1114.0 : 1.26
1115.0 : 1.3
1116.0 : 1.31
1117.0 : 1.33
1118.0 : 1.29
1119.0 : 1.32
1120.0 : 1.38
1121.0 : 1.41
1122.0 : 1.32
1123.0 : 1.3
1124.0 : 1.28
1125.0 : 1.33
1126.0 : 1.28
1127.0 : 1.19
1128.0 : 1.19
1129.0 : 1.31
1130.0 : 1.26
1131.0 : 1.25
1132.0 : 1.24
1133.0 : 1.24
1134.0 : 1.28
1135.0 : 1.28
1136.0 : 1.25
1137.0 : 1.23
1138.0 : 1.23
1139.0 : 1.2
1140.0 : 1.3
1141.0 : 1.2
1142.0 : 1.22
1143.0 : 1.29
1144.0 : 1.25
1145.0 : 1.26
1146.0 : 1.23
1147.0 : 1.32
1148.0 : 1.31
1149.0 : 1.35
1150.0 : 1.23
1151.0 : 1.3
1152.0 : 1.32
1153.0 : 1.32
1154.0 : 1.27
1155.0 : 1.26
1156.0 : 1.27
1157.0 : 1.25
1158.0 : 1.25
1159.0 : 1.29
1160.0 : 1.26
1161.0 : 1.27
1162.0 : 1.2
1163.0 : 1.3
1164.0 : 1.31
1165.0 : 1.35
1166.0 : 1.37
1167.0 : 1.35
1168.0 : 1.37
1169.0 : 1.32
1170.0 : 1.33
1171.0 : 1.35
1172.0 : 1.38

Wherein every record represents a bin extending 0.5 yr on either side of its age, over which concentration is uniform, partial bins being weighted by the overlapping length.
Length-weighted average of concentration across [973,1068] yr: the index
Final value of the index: 1.35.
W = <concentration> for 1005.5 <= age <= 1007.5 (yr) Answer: 1.37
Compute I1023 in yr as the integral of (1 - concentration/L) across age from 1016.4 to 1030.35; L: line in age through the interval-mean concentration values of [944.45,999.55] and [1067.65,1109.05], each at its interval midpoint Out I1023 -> -2.8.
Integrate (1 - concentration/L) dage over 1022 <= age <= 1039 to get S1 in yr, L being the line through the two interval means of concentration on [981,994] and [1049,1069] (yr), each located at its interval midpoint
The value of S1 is -4.6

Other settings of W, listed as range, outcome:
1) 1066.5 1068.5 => 0.796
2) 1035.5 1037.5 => 1.71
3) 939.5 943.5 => 1.07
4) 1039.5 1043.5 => 1.69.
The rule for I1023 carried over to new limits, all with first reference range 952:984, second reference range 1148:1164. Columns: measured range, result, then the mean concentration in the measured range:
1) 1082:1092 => 1.60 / 1.06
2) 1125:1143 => 0.35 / 1.25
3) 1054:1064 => 1.16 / 1.11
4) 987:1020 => -2.60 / 1.34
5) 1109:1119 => -0.35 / 1.31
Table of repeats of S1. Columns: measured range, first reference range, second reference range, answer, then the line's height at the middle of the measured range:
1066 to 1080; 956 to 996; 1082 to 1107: 5.6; 1.22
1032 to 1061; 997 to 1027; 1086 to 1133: -3.1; 1.33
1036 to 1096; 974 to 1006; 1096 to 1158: 7.5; 1.3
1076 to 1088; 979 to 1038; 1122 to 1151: 3.9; 1.31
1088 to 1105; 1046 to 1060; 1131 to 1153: 0.3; 1.29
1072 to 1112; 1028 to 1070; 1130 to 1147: 5.8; 1.3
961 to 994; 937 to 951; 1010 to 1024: -2.2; 1.2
